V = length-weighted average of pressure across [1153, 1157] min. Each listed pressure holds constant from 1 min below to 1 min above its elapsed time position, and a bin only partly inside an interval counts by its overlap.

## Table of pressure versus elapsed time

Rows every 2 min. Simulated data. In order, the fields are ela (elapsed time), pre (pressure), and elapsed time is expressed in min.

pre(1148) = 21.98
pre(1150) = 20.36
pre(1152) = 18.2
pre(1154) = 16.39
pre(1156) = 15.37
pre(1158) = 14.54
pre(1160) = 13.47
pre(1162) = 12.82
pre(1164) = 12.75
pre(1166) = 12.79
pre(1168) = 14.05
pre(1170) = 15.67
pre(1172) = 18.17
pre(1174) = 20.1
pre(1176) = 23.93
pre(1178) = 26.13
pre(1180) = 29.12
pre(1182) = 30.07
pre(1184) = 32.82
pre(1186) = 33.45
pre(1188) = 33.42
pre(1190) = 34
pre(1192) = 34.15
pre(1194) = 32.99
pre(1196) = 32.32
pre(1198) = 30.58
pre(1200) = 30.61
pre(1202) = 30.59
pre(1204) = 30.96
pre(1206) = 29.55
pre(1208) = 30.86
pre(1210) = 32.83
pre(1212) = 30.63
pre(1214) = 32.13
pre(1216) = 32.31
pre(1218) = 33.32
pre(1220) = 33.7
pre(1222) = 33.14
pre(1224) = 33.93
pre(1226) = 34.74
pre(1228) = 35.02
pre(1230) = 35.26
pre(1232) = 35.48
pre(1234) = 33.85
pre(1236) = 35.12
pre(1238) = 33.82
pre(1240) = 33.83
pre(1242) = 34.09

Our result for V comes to 15.9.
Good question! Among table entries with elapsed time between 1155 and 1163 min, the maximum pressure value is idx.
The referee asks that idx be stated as 15.37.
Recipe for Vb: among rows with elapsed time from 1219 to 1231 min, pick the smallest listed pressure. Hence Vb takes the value 33.14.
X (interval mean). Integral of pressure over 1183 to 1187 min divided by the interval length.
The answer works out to 33.1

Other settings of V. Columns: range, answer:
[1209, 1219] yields 32.2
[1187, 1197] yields 33.4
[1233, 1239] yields 34.3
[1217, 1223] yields 33.4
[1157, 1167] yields 13.3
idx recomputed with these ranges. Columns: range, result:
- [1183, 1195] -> 34.15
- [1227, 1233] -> 35.48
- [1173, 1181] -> 29.12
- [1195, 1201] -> 32.32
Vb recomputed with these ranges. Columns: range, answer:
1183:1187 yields 32.82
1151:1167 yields 12.75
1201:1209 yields 29.55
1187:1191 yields 33.42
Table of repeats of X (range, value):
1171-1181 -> 23.5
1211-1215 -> 31.4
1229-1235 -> 34.9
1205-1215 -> 31.2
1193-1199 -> 32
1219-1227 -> 33.9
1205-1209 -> 30.2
